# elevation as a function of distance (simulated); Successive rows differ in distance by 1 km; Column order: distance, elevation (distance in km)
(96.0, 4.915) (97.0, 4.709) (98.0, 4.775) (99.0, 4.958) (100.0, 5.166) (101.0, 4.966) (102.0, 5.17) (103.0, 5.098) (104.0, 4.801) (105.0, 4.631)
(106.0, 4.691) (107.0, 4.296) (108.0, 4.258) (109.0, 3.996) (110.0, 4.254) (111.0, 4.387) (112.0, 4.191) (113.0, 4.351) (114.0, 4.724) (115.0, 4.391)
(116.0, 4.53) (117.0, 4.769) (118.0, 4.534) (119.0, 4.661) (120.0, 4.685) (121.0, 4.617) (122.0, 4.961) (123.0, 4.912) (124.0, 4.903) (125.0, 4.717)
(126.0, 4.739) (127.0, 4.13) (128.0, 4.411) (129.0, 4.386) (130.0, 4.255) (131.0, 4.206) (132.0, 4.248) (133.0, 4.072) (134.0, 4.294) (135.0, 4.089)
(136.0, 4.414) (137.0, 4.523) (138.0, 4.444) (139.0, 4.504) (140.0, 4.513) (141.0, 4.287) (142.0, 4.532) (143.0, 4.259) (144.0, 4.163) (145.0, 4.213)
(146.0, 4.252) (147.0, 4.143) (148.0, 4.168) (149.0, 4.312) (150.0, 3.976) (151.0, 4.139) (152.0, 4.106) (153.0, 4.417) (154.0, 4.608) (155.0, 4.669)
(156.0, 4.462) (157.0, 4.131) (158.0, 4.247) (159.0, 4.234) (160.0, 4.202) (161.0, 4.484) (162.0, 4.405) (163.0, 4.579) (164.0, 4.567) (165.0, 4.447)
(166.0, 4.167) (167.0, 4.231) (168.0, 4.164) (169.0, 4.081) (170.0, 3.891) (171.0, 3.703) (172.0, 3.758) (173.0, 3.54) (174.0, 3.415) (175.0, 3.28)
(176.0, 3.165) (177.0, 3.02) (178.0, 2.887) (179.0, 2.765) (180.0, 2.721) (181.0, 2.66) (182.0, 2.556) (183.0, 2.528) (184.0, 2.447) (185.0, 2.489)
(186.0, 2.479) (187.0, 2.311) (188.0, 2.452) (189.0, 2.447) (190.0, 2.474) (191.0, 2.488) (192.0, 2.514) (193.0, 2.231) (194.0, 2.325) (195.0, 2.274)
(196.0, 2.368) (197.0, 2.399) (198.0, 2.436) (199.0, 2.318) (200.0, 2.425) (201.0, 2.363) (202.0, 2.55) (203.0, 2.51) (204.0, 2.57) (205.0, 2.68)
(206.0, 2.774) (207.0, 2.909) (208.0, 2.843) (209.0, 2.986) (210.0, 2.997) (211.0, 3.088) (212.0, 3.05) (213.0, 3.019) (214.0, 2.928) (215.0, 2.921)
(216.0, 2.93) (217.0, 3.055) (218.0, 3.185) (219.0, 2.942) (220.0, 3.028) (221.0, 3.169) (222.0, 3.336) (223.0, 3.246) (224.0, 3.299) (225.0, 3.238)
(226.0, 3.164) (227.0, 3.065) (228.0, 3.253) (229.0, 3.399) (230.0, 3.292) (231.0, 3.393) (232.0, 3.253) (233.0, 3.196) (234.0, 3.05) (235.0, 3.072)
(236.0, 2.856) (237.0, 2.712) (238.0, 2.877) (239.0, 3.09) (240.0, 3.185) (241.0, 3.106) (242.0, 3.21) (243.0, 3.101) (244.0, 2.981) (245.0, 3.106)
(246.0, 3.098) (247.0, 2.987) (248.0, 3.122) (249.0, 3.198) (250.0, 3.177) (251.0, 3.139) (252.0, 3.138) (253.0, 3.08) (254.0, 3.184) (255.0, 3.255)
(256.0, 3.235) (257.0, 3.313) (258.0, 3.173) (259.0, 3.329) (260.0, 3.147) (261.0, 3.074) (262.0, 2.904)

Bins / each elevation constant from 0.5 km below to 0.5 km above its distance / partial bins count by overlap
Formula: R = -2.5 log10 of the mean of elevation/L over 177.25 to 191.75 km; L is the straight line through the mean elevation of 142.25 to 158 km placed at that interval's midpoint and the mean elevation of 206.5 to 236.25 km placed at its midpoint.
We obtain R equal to 0.40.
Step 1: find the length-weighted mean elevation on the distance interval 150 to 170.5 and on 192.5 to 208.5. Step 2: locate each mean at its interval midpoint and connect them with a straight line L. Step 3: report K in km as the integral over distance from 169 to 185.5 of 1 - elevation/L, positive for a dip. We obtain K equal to 2.2 km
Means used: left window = 4.3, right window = 2.5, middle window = 3.08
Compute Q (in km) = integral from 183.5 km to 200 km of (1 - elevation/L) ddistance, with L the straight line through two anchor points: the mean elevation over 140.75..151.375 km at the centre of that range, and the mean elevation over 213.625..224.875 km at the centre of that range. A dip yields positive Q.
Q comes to 5.24 km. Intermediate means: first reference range 4.22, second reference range 3.1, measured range 2.4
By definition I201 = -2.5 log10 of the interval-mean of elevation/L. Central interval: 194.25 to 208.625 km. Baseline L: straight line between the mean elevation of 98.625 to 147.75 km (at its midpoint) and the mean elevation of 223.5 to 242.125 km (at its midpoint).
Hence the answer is 0.36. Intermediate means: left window 4.5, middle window 2.53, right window 3.14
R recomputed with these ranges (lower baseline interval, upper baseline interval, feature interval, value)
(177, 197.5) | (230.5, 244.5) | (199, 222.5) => -0.036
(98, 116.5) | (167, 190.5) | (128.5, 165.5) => -0.164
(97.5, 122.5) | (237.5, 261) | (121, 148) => -0.008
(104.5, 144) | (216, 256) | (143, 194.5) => 0.109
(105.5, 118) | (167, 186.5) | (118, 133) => -0.099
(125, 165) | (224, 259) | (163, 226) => 0.241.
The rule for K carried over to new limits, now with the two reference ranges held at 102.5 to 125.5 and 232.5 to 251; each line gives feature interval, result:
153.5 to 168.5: -1.31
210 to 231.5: 1.10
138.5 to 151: -0.16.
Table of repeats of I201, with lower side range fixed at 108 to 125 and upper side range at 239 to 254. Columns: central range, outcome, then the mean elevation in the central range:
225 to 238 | 0.050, 3.14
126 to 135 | 0.032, 4.27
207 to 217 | 0.176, 2.97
